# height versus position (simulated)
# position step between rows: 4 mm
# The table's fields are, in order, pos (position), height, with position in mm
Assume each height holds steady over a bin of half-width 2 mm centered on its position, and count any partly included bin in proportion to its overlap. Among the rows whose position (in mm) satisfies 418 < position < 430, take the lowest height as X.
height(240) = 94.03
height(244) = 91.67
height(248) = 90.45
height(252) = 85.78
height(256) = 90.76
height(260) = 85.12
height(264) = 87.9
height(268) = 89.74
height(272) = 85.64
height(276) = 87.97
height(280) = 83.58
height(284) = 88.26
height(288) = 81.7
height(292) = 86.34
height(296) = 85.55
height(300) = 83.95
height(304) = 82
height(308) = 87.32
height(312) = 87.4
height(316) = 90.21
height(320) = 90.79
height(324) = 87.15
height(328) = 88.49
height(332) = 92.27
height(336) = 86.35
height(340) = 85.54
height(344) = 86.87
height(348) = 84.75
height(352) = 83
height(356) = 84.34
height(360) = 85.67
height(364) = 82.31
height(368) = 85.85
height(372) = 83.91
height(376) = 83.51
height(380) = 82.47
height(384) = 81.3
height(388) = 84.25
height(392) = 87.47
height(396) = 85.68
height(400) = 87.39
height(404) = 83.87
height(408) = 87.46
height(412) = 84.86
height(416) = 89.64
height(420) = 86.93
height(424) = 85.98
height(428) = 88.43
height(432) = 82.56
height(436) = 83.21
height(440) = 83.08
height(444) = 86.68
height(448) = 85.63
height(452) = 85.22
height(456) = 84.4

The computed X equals 85.98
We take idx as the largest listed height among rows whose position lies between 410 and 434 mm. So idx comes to 89.64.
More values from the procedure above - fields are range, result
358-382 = 85.85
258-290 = 89.74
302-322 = 90.79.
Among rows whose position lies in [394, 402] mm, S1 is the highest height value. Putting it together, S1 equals 87.39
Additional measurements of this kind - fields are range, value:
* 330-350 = 92.27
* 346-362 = 85.67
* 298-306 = 83.95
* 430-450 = 86.68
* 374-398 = 87.47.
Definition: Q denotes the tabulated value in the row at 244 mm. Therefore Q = 91.67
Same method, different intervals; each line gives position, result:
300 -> 83.95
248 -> 90.45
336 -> 86.35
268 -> 89.74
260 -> 85.12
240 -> 94.03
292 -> 86.34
